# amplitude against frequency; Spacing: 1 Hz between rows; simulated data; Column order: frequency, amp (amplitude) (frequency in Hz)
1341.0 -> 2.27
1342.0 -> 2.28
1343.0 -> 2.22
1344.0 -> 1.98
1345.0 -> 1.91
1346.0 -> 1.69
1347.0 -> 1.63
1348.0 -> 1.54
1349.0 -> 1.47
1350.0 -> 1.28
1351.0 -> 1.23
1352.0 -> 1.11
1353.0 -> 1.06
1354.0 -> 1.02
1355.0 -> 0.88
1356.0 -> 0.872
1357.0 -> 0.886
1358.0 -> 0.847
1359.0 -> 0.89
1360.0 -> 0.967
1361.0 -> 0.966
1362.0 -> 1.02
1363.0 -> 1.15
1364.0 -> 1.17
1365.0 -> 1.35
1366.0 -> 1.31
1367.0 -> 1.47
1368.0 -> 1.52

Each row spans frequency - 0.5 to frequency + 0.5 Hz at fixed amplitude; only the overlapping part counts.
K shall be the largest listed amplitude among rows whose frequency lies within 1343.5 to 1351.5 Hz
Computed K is 1.98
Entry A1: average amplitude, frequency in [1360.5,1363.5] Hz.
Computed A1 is 1.05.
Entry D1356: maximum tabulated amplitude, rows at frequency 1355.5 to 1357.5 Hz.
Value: 0.886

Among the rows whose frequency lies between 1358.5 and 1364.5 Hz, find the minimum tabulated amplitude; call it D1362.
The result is 0.89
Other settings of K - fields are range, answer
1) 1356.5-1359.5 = 0.89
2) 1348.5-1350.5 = 1.47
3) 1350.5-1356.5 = 1.23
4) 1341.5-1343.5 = 2.28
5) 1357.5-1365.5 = 1.35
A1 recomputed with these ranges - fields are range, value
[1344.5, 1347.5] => 1.74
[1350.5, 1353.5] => 1.13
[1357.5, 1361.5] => 0.917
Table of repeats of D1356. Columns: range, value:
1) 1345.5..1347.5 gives 1.69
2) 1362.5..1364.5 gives 1.17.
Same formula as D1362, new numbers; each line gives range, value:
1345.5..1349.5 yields 1.47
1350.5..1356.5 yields 0.872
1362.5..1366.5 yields 1.15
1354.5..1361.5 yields 0.847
